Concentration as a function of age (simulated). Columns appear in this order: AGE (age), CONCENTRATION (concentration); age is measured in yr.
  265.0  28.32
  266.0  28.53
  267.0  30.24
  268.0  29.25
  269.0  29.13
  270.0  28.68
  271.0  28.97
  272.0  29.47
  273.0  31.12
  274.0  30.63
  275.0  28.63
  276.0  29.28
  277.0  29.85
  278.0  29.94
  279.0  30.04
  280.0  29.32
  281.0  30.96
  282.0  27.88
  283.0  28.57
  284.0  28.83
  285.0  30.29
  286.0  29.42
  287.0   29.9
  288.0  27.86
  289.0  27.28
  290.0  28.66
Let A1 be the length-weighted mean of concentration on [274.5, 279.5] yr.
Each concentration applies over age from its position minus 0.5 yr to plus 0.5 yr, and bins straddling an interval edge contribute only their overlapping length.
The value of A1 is 29.5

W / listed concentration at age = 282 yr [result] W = 27.88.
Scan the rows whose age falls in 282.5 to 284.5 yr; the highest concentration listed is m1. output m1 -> 28.83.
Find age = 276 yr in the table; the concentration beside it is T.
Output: 29.28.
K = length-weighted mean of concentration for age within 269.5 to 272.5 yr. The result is 29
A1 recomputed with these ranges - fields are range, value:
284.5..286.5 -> 29.9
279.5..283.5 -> 29.2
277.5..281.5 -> 30.1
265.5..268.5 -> 29.3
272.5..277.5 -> 29.9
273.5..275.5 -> 29.6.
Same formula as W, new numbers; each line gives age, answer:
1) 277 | 29.85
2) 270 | 28.68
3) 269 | 29.13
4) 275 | 28.63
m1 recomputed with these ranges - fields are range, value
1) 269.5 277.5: 31.12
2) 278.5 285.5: 30.96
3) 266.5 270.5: 30.24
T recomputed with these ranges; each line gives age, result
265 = 28.32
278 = 29.94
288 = 27.86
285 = 30.29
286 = 29.42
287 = 29.9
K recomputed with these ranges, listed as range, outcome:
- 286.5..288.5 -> 28.9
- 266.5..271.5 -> 29.3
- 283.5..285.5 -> 29.6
